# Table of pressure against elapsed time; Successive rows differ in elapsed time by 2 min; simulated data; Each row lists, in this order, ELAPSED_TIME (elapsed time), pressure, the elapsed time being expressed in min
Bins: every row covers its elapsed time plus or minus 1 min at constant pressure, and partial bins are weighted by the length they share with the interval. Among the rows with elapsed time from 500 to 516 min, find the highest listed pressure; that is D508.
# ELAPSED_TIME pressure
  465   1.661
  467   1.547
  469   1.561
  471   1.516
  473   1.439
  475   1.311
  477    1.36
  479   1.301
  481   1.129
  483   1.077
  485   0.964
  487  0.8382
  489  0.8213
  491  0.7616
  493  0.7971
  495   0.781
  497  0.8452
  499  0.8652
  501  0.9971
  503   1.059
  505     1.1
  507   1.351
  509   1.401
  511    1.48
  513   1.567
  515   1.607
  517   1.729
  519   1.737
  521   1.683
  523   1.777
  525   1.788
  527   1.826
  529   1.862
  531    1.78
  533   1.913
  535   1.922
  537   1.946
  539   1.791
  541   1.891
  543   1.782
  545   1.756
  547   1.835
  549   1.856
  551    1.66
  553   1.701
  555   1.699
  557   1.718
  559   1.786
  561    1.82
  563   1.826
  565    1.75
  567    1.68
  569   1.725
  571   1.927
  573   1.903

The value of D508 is 1.607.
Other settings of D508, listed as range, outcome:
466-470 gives 1.561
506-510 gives 1.401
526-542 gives 1.946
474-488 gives 1.36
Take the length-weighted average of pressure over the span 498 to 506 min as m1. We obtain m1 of 1.01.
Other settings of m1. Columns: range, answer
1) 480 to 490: 0.966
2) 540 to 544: 1.84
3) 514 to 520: 1.69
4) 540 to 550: 1.82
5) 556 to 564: 1.79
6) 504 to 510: 1.28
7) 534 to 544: 1.87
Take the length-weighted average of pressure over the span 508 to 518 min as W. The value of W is 1.56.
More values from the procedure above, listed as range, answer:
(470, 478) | 1.41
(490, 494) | 0.779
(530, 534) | 1.85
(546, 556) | 1.75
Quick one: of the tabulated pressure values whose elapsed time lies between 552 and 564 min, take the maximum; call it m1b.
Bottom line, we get 1.826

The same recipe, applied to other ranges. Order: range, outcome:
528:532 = 1.862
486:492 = 0.8382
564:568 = 1.75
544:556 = 1.856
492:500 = 0.8652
